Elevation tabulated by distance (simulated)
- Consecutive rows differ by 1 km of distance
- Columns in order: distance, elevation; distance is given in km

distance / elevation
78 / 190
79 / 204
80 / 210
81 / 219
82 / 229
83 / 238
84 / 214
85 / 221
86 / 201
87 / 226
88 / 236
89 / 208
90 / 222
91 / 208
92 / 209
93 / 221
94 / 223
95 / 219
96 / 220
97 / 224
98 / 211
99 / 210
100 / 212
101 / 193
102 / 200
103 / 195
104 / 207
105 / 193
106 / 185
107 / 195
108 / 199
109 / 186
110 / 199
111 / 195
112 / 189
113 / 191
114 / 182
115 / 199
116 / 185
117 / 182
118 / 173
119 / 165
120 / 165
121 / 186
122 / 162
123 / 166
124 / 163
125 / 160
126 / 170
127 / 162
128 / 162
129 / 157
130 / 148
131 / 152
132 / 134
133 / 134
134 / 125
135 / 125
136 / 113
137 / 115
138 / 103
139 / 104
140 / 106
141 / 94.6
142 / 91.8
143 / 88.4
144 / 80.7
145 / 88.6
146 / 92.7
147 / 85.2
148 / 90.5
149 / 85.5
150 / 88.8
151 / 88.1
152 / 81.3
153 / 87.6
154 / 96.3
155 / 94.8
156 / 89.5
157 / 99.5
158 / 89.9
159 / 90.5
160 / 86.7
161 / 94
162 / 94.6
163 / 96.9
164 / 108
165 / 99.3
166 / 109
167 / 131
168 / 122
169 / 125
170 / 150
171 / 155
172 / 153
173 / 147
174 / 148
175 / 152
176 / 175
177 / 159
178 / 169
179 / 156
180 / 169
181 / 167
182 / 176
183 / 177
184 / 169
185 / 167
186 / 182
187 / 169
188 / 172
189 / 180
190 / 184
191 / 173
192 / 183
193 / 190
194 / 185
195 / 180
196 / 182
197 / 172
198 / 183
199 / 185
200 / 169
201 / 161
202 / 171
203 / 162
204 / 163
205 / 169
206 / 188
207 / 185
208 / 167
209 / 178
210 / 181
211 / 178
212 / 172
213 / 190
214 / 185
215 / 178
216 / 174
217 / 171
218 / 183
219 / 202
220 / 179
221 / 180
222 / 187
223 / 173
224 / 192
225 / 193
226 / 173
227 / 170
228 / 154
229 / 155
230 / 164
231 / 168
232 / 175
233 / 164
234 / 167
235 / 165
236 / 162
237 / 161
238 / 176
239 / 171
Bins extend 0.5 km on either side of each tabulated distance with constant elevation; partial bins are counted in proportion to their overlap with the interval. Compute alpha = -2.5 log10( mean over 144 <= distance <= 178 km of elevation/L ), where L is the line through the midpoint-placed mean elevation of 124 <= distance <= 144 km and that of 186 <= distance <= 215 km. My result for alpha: 0.32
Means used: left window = 128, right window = 177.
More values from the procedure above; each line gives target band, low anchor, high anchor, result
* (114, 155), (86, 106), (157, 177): 0.27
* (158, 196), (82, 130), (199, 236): 0.21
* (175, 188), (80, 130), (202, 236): 0.08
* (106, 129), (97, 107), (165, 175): 0.05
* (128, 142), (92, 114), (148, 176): 0.23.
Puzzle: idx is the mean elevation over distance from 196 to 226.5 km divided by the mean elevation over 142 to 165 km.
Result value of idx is 1.96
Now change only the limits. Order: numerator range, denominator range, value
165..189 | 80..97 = 0.71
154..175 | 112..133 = 0.68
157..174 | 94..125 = 0.61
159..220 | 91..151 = 1.01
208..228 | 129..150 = 1.66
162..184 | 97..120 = 0.75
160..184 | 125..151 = 1.21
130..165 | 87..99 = 0.46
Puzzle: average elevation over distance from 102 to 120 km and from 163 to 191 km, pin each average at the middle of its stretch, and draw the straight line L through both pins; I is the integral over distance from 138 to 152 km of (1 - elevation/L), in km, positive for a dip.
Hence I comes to 6.5 km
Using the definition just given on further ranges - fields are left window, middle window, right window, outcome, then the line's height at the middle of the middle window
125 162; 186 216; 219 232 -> -4.3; 155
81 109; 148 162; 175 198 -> 7.2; 187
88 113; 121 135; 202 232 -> 3.2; 199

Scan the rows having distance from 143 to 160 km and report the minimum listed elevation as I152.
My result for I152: 80.7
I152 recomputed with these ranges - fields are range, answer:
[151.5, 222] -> 81.3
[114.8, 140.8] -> 103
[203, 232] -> 154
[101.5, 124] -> 162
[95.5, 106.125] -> 185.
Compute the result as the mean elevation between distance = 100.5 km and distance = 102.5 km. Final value 196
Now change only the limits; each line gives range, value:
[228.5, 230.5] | 160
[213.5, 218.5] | 178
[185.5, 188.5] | 174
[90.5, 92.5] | 208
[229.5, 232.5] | 169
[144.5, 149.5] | 88.5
